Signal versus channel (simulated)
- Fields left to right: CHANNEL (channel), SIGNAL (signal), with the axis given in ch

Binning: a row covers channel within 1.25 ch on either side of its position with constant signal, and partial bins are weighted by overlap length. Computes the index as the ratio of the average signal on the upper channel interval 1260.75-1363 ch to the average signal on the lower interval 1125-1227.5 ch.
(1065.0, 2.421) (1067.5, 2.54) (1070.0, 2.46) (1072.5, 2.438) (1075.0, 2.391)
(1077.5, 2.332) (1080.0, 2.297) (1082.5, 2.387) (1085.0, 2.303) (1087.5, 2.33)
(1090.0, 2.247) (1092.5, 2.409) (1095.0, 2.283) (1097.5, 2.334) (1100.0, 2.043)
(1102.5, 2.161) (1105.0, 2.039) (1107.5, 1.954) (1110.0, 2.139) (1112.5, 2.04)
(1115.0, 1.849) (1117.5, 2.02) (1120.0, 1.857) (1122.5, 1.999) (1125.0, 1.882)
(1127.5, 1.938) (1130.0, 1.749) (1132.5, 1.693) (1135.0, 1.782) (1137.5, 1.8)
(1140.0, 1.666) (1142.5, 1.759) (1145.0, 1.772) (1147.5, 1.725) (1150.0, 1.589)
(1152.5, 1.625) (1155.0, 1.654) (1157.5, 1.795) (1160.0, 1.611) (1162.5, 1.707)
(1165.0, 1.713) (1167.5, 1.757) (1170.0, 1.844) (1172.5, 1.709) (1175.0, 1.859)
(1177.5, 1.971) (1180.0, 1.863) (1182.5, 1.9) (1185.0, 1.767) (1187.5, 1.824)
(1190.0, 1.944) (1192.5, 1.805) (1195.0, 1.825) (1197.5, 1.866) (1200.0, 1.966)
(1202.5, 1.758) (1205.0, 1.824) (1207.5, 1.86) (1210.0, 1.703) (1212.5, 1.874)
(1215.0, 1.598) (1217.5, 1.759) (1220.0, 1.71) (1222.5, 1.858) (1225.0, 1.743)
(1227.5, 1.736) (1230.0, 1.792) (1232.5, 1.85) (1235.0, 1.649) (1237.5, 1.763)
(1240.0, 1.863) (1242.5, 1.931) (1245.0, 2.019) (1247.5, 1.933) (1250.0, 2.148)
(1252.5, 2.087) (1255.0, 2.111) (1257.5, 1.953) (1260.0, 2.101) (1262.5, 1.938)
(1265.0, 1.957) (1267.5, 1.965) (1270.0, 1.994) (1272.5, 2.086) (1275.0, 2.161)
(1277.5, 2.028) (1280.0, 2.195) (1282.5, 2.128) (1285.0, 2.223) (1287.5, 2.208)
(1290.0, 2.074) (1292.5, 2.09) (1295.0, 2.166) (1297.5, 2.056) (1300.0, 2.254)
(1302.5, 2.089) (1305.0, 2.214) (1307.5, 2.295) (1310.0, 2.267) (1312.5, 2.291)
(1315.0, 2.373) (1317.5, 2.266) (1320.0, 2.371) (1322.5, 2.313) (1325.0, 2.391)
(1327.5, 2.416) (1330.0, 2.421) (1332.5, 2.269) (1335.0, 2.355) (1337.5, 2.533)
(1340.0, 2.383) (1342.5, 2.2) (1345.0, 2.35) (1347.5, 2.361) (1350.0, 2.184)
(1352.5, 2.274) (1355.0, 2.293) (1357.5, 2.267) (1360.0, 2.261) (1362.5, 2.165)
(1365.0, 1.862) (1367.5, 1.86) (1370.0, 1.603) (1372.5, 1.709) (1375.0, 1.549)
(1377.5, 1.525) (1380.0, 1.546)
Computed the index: 1.25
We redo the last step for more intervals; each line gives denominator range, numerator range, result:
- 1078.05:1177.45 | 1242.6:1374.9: 1.11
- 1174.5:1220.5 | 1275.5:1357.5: 1.24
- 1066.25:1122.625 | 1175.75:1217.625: 0.83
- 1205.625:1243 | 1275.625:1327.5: 1.25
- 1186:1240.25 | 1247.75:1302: 1.16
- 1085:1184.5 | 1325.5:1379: 1.12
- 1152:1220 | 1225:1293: 1.11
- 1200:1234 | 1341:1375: 1.17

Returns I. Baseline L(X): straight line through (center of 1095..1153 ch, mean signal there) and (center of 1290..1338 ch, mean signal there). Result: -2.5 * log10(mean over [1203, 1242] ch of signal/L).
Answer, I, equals 0.18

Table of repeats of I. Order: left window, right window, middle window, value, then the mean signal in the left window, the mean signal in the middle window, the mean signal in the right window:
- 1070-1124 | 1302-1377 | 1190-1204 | 0.18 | 2.19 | 1.85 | 2.2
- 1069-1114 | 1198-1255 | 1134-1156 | 0.22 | 2.25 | 1.71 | 1.84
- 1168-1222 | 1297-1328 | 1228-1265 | 0.05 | 1.82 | 1.93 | 2.28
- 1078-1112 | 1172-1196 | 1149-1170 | 0.16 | 2.22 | 1.69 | 1.85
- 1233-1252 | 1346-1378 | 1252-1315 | -0.10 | 1.91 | 2.12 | 2.01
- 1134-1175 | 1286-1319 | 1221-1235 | 0.11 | 1.72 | 1.78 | 2.2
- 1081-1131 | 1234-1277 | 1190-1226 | 0.12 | 2.1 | 1.8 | 1.98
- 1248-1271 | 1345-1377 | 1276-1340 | -0.11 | 2.03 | 2.25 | 2.03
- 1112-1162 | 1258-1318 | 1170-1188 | 0.02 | 1.79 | 1.84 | 2.14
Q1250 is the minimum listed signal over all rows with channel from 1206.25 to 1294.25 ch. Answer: 1.598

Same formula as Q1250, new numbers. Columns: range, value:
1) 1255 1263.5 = 1.938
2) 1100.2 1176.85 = 1.589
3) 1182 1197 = 1.767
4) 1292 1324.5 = 2.056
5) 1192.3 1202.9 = 1.758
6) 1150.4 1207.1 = 1.611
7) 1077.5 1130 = 1.749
